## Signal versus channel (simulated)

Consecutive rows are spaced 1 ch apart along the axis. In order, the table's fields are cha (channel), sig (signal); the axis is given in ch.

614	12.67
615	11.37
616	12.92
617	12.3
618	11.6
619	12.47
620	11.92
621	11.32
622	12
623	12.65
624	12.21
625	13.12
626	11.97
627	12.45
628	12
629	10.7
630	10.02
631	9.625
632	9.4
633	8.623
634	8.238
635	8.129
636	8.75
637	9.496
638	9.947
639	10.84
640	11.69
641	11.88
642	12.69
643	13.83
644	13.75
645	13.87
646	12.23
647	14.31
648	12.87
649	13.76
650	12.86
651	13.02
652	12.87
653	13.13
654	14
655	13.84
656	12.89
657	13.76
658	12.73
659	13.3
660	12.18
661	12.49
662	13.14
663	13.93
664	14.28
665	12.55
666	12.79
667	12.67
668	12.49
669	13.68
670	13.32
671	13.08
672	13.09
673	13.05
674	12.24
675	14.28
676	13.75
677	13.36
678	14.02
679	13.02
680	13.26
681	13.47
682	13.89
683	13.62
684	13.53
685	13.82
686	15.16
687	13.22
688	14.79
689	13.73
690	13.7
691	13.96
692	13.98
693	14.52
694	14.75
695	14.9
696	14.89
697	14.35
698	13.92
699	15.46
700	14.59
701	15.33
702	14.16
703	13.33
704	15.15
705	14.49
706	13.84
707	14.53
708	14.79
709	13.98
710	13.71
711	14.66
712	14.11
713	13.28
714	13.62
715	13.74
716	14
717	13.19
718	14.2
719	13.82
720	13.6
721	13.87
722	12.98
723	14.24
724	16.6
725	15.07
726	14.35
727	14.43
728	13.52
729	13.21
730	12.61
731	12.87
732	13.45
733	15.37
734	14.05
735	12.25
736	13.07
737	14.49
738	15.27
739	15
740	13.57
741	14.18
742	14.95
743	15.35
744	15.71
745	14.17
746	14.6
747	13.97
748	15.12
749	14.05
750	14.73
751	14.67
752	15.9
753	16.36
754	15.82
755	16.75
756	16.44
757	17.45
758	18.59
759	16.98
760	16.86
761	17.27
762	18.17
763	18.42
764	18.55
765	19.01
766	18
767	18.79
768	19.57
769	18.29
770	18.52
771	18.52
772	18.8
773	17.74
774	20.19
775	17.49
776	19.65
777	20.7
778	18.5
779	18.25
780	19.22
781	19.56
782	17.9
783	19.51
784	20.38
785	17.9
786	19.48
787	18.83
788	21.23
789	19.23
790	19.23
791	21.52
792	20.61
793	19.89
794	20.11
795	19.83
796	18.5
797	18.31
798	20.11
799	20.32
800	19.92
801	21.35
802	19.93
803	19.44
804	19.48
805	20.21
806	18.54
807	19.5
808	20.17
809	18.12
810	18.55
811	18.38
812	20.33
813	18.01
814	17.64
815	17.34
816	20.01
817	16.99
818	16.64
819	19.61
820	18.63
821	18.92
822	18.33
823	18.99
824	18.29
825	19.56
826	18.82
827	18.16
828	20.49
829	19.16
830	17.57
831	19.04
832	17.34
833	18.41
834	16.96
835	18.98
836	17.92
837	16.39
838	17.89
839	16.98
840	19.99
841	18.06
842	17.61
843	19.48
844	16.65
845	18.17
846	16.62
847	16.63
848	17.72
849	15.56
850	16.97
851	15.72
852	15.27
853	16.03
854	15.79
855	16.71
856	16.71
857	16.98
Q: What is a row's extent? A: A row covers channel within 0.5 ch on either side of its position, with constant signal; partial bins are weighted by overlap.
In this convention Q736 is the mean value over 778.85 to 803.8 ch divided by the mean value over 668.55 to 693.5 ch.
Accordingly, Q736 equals 1.4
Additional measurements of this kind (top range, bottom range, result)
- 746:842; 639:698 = 1.37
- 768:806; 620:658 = 1.64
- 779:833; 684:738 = 1.36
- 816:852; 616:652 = 1.54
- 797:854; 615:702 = 1.43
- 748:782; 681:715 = 1.25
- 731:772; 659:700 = 1.17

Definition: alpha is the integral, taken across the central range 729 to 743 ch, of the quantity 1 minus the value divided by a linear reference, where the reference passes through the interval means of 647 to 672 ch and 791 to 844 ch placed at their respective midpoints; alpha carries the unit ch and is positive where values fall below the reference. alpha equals 1.7 ch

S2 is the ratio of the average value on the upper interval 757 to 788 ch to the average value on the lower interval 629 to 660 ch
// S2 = 1.6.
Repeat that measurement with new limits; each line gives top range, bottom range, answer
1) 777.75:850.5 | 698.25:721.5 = 1.33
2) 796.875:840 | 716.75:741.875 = 1.34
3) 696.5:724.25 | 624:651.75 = 1.23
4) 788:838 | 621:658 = 1.60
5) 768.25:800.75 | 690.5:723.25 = 1.36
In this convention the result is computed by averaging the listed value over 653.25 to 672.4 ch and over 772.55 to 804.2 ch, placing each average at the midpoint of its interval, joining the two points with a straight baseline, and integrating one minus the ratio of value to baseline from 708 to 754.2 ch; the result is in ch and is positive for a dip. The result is 6.56 ch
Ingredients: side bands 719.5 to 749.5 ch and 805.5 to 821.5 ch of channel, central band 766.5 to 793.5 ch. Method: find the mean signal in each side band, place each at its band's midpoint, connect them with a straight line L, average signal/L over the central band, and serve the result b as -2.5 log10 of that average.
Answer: -0.15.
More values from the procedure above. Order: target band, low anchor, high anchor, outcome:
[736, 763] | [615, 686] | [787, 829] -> 0.07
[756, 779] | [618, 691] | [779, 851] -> -0.09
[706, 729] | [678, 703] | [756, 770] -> 0.11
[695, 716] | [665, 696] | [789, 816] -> 0.04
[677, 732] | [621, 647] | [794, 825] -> 0.02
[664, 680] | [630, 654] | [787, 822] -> -0.02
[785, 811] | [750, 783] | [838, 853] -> -0.11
